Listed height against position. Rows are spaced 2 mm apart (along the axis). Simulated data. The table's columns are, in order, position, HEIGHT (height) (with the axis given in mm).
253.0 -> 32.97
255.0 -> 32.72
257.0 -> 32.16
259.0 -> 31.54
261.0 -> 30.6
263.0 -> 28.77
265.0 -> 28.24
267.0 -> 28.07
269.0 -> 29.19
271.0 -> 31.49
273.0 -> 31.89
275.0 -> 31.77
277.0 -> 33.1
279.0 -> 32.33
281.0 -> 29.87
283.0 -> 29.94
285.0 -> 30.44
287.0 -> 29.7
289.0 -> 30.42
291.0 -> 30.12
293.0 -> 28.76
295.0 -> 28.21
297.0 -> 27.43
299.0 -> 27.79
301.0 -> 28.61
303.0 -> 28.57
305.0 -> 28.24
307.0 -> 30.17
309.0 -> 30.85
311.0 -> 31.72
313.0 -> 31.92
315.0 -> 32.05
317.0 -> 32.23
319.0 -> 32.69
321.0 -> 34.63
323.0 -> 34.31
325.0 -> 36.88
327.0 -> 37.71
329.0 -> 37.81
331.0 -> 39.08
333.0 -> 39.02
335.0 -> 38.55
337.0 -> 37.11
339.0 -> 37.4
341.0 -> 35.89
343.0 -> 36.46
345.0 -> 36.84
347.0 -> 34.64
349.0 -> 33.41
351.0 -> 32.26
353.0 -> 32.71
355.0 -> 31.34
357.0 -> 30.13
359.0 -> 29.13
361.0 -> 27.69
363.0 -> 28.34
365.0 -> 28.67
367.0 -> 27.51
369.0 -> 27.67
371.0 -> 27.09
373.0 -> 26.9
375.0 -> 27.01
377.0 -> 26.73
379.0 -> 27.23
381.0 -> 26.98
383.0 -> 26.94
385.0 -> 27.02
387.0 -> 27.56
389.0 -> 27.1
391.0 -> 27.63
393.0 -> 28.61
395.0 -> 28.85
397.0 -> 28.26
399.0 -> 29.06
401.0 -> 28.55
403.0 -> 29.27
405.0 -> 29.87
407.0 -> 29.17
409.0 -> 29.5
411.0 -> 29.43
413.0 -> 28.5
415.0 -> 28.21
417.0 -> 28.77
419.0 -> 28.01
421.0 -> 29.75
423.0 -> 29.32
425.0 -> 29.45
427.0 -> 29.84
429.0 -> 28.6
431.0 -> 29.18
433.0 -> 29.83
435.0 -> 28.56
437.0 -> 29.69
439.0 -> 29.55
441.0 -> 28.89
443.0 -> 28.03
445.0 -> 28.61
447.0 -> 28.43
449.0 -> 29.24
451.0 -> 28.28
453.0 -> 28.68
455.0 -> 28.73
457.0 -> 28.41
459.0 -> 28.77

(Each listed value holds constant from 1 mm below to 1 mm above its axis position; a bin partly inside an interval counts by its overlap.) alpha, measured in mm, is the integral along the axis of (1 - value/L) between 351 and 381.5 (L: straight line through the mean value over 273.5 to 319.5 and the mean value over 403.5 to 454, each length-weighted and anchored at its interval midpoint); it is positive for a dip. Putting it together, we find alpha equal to 1.2 mm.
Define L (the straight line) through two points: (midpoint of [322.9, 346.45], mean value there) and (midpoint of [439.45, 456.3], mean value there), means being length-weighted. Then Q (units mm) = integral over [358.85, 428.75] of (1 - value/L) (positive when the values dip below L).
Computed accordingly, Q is 9.4 mm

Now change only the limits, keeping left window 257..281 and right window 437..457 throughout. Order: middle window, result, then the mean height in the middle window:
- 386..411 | 0.5 mm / 28.7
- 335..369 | -3.1 mm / 32.5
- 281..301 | 0.8 mm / 29.2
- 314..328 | -2.0 mm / 34.4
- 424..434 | -0.2 mm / 29.4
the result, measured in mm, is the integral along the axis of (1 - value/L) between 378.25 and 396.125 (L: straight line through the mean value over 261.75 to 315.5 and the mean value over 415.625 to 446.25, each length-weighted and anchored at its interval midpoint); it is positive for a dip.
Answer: 1.08 mm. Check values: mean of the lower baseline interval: 30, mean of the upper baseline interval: 29.1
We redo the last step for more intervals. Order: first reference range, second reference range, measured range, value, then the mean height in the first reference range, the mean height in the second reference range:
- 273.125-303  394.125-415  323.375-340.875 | -4.8 mm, 29.9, 29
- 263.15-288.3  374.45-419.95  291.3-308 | 0.8 mm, 30.4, 28.2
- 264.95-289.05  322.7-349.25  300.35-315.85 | 1.7 mm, 30.6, 37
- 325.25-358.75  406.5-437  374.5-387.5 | 2.1 mm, 35.5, 29.1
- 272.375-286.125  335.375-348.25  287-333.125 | 2.7 mm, 31.3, 36.4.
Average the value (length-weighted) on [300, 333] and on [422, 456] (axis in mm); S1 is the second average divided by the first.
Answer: 0.9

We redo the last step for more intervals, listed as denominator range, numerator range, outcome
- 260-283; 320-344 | 1.22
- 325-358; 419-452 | 0.81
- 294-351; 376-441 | 0.85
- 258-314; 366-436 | 0.95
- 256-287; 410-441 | 0.95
